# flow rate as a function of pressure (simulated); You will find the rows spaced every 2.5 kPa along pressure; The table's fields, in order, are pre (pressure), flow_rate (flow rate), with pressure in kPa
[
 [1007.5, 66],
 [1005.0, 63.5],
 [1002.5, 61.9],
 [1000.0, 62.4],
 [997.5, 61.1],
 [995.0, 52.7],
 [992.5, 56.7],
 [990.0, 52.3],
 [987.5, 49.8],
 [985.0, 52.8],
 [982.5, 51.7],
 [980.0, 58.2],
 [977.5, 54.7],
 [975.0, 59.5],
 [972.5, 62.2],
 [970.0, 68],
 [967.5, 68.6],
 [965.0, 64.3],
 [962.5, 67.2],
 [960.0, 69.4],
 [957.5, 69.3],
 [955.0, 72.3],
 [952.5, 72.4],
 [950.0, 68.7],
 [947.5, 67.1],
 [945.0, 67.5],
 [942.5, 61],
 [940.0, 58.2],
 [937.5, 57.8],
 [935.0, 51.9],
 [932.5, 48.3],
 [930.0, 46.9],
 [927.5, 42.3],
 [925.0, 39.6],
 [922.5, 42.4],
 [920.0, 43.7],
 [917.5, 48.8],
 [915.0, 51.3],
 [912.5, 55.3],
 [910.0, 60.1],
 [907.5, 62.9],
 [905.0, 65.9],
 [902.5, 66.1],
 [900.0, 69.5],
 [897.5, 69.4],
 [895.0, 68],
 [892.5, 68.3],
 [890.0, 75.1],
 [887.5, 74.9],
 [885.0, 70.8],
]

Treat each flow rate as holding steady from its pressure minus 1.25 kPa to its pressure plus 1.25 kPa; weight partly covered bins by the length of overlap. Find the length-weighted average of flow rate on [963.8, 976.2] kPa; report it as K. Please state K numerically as 64.5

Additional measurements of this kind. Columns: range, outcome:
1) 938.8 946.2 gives 62.2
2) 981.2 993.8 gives 52.7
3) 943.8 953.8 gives 68.9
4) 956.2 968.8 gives 67.8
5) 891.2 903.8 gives 68.3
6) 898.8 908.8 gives 66.1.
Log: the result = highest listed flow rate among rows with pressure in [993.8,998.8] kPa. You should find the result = 61.1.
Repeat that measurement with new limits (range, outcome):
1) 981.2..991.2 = 52.8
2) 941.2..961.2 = 72.4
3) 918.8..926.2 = 43.7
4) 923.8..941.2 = 58.2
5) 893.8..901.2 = 69.5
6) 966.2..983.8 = 68.6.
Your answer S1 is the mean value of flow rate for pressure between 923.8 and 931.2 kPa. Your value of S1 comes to 42.9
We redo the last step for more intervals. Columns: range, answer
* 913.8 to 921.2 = 47.9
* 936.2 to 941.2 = 57.9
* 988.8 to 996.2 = 53.9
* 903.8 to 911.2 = 63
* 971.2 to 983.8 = 57.3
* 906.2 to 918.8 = 55.7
